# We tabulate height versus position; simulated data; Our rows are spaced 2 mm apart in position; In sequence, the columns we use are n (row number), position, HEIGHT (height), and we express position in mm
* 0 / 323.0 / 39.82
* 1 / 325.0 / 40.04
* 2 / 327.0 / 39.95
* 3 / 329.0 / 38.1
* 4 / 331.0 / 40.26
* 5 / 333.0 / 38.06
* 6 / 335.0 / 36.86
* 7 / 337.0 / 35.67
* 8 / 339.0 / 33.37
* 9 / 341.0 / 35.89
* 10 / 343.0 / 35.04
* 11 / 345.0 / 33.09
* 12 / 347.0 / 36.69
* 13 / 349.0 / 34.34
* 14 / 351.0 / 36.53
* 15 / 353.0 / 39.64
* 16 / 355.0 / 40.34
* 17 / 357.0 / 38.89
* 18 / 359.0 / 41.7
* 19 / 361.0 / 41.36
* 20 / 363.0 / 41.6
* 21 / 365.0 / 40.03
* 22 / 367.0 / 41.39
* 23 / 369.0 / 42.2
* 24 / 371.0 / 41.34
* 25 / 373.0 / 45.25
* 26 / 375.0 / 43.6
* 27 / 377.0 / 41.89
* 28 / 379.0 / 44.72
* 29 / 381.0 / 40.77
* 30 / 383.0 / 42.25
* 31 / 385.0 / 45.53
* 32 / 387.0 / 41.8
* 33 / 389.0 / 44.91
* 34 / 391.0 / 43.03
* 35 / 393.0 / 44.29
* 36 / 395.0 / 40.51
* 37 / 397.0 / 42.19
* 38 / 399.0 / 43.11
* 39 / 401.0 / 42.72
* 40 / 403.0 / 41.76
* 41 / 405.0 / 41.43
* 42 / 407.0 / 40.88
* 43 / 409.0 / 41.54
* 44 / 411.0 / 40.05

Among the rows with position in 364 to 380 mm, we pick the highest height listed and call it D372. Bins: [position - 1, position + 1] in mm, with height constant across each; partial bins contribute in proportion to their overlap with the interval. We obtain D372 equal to 45.25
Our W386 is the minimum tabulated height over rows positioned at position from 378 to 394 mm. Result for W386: 40.77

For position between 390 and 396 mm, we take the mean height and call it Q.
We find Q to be 42.6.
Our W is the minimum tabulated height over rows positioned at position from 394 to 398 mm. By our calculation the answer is 40.51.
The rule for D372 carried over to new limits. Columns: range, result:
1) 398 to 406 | 43.11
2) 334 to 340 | 36.86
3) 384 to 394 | 45.53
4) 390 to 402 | 44.29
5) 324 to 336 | 40.26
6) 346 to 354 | 39.64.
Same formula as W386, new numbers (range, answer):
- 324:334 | 38.06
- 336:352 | 33.09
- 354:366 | 38.89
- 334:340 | 33.37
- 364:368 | 40.03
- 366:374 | 41.34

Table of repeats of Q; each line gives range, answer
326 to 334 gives 39.1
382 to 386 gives 43.9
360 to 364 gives 41.5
